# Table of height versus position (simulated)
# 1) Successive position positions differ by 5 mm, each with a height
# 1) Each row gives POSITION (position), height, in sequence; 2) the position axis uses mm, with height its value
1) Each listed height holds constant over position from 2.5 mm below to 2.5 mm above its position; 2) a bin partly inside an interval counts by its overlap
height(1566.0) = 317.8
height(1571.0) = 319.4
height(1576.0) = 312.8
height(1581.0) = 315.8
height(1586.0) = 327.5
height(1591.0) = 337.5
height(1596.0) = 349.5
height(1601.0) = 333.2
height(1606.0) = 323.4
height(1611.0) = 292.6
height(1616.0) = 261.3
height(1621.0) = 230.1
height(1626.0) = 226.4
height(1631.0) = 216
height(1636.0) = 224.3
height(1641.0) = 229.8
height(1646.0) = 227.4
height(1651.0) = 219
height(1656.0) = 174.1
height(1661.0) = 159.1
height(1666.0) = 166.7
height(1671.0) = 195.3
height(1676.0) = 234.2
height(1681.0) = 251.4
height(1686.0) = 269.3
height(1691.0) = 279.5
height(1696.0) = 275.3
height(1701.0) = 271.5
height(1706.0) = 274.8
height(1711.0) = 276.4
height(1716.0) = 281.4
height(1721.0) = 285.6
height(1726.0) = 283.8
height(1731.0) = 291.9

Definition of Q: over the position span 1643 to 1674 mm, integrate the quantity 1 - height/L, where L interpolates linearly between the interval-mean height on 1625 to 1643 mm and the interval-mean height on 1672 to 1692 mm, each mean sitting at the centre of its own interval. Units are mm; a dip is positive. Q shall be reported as 6.0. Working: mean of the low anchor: 224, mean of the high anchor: 252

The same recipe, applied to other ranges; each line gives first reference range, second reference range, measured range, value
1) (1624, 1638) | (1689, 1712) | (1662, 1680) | 3.8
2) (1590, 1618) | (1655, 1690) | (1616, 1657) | 6.7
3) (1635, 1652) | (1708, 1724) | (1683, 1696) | -0.6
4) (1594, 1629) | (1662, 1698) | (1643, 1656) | 2.2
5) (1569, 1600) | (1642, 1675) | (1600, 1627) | -0.1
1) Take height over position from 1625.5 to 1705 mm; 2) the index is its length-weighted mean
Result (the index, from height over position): 227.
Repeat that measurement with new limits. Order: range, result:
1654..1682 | 194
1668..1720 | 261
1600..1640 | 260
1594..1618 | 312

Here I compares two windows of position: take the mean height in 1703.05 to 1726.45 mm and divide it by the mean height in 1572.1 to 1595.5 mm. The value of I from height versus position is 0.9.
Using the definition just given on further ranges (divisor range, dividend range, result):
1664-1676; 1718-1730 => 1.48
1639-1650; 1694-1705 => 1.20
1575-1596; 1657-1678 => 0.57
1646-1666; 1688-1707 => 1.47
